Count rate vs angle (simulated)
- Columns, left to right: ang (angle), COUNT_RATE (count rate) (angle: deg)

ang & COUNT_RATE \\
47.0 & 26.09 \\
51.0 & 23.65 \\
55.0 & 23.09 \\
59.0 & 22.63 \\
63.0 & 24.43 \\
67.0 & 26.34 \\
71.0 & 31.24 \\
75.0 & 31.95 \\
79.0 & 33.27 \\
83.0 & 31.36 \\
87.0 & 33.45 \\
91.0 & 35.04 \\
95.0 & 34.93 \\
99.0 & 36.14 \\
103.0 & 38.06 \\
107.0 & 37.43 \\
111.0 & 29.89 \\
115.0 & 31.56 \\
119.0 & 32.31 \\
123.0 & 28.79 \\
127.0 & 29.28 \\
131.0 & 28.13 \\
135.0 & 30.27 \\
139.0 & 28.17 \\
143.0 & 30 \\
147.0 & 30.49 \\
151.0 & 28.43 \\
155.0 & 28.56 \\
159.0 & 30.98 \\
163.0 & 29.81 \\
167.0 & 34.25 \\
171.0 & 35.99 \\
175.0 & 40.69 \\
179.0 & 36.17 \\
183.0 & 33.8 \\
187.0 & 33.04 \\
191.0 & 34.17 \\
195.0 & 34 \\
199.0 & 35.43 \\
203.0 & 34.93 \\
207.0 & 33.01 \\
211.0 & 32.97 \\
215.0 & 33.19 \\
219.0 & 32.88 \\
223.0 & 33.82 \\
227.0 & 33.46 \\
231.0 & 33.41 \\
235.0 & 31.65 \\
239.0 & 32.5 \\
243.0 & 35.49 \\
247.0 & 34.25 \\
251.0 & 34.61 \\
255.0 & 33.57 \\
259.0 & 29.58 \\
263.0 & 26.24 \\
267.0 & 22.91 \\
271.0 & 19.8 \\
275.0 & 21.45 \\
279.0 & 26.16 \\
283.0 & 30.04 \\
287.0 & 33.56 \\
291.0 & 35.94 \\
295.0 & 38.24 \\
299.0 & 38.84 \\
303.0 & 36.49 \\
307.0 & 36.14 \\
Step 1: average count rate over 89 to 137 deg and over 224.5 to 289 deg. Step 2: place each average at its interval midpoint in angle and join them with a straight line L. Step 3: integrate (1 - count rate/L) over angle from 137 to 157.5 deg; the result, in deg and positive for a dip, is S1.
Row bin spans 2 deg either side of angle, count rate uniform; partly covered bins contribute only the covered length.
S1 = 1.8 deg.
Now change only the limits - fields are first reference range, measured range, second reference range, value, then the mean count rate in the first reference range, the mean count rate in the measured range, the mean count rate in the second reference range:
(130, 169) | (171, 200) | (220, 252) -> -3.6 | 30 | 35.4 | 33.6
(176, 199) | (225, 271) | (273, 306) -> 3.3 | 34.6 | 31.1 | 32.7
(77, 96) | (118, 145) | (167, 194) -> 3.9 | 33.5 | 29.5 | 35.5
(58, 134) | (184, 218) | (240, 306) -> -2.7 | 31.5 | 33.8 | 31.2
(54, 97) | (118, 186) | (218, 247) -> 0.2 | 29.9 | 31.5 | 33.4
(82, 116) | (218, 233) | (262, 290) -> -2.6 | 34.4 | 33.4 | 26.1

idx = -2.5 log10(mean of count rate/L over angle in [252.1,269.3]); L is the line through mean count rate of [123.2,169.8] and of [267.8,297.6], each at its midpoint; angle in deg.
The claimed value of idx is 0.041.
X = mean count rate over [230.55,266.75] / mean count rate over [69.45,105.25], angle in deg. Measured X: 0.9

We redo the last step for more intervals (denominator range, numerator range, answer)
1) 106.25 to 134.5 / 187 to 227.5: 1.10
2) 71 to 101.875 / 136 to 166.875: 0.88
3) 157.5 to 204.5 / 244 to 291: 0.84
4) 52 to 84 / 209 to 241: 1.19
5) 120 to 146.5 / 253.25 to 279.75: 0.87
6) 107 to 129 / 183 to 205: 1.11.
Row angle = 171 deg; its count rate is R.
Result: 35.99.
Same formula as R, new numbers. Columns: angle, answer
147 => 30.49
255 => 33.57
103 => 38.06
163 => 29.81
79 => 33.27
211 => 32.97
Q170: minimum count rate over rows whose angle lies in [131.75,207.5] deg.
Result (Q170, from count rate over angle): 28.17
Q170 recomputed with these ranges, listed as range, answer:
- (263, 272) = 19.8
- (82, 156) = 28.13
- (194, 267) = 22.91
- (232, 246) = 31.65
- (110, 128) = 28.79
